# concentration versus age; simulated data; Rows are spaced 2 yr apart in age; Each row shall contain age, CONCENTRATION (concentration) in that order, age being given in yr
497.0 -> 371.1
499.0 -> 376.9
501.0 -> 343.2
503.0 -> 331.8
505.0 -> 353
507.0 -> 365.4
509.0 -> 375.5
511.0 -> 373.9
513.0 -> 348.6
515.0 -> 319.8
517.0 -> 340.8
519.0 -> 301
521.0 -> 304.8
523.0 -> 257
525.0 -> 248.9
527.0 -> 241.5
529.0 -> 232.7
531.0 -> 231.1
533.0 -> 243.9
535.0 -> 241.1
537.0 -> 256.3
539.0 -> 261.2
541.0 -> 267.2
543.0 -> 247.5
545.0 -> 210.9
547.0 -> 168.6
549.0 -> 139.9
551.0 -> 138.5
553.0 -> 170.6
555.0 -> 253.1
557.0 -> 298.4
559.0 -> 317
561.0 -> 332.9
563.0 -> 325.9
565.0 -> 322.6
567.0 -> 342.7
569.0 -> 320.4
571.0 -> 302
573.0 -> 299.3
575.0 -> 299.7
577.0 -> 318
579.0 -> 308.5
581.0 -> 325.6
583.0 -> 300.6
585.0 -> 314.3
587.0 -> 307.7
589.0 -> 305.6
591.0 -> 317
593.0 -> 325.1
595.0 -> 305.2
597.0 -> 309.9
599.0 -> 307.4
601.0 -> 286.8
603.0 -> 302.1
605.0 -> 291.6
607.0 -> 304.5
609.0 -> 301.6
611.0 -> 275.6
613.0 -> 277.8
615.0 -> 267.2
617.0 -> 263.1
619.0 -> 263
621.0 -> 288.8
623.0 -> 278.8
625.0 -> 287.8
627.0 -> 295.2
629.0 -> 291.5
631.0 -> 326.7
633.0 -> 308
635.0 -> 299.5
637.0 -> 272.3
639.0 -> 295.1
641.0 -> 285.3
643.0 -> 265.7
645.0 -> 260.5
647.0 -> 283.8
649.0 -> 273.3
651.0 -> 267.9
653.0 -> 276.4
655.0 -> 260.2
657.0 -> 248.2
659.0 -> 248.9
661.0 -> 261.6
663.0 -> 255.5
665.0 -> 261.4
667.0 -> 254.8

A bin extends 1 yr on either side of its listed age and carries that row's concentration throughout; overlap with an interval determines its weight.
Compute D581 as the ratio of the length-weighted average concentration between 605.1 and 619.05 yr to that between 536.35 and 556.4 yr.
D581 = 1.3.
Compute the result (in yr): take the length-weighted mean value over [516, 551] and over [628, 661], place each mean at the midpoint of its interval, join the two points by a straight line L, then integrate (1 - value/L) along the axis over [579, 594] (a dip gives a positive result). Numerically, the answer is -3.1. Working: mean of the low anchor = 244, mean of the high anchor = 278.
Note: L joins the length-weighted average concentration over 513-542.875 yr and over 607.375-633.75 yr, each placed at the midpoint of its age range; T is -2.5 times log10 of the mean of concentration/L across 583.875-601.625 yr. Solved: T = -0.10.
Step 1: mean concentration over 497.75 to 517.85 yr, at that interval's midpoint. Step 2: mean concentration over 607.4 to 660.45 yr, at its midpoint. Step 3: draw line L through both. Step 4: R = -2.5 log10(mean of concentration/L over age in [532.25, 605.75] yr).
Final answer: 0.13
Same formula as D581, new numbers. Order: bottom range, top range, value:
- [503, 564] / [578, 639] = 1.09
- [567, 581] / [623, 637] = 0.96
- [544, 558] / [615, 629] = 1.42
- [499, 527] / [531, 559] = 0.69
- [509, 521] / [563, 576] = 0.93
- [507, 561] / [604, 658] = 1.07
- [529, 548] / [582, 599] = 1.31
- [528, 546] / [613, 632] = 1.17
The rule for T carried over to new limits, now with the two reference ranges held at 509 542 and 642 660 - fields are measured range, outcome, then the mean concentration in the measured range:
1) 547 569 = 0.06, 262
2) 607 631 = -0.06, 284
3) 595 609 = -0.11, 301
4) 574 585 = -0.13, 311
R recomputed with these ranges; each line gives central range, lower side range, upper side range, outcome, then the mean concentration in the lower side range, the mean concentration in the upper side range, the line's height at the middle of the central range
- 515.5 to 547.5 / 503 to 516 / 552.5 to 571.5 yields 0.286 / 354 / 302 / 332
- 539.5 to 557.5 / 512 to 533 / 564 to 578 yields 0.386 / 281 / 315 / 299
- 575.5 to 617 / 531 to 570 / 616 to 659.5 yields -0.130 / 255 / 279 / 268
